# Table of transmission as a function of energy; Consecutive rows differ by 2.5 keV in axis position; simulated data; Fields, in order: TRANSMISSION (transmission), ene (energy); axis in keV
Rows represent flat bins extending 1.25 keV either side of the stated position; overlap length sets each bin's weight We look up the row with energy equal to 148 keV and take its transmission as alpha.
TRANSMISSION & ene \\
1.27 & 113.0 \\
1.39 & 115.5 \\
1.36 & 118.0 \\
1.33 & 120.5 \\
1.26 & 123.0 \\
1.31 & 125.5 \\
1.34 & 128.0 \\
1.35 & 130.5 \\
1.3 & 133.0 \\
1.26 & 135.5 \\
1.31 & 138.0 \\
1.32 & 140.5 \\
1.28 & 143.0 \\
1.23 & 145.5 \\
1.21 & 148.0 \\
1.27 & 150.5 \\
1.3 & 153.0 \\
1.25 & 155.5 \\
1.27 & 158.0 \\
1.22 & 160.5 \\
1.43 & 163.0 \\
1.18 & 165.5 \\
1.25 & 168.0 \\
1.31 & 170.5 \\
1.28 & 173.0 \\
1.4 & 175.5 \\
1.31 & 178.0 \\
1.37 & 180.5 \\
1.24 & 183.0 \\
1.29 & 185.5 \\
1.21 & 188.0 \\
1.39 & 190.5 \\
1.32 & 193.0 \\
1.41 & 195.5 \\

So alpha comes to 1.21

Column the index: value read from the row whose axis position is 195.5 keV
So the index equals 1.41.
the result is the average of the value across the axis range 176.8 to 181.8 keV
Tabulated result 1.34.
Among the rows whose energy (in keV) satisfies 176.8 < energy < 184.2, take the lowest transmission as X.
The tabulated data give 1.24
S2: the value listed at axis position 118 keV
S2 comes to 1.36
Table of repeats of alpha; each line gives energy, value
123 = 1.26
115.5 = 1.39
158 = 1.27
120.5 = 1.33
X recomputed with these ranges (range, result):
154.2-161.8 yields 1.22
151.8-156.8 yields 1.25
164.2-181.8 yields 1.18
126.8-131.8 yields 1.34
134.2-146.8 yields 1.23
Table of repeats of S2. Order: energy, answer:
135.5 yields 1.26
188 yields 1.21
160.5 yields 1.22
